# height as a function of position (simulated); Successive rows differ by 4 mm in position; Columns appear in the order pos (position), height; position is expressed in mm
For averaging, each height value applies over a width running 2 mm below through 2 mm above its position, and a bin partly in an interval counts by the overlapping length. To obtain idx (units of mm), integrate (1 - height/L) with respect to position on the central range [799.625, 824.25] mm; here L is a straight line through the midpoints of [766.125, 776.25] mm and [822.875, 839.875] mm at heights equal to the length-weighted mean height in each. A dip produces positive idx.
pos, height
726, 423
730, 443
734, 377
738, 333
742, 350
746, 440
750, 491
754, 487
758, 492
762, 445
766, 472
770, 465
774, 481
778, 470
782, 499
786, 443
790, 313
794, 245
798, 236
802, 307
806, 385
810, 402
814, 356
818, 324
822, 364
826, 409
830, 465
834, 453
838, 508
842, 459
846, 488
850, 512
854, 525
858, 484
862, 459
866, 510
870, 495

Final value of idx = 5.6 mm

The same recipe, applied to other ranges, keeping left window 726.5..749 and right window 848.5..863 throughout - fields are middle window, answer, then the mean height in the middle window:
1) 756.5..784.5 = -3.33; 474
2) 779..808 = 5.97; 351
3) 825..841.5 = 0.55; 462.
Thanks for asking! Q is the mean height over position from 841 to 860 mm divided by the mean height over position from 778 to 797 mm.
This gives 1.31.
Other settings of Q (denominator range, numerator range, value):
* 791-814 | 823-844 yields 1.43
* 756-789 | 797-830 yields 0.77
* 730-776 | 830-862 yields 1.11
